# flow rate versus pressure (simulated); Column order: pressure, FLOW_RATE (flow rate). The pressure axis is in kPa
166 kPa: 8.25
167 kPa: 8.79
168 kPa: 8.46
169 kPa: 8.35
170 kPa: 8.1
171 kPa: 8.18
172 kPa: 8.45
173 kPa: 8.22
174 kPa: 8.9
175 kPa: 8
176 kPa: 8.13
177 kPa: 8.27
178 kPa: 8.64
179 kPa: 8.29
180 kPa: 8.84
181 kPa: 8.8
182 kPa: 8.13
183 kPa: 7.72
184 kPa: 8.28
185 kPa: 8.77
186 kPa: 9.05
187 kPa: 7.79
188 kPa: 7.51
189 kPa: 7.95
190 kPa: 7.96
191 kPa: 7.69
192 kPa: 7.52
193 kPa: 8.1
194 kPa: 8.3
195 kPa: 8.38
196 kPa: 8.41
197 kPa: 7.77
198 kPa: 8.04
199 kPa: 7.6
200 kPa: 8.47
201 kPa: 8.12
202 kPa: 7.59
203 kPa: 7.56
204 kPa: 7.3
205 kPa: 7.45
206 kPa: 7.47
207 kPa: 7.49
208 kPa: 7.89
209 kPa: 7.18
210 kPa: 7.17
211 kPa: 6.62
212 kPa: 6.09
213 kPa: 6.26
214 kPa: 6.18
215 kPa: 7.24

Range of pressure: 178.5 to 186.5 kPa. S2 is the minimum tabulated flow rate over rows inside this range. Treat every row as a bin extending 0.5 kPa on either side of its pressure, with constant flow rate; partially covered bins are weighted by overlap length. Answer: 7.72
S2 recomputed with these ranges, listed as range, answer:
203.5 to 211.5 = 6.62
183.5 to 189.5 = 7.51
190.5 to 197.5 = 7.52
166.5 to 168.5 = 8.46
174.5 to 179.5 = 8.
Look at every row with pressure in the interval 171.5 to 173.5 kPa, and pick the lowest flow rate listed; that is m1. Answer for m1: 8.22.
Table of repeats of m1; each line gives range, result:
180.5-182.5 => 8.13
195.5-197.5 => 7.77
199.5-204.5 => 7.3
